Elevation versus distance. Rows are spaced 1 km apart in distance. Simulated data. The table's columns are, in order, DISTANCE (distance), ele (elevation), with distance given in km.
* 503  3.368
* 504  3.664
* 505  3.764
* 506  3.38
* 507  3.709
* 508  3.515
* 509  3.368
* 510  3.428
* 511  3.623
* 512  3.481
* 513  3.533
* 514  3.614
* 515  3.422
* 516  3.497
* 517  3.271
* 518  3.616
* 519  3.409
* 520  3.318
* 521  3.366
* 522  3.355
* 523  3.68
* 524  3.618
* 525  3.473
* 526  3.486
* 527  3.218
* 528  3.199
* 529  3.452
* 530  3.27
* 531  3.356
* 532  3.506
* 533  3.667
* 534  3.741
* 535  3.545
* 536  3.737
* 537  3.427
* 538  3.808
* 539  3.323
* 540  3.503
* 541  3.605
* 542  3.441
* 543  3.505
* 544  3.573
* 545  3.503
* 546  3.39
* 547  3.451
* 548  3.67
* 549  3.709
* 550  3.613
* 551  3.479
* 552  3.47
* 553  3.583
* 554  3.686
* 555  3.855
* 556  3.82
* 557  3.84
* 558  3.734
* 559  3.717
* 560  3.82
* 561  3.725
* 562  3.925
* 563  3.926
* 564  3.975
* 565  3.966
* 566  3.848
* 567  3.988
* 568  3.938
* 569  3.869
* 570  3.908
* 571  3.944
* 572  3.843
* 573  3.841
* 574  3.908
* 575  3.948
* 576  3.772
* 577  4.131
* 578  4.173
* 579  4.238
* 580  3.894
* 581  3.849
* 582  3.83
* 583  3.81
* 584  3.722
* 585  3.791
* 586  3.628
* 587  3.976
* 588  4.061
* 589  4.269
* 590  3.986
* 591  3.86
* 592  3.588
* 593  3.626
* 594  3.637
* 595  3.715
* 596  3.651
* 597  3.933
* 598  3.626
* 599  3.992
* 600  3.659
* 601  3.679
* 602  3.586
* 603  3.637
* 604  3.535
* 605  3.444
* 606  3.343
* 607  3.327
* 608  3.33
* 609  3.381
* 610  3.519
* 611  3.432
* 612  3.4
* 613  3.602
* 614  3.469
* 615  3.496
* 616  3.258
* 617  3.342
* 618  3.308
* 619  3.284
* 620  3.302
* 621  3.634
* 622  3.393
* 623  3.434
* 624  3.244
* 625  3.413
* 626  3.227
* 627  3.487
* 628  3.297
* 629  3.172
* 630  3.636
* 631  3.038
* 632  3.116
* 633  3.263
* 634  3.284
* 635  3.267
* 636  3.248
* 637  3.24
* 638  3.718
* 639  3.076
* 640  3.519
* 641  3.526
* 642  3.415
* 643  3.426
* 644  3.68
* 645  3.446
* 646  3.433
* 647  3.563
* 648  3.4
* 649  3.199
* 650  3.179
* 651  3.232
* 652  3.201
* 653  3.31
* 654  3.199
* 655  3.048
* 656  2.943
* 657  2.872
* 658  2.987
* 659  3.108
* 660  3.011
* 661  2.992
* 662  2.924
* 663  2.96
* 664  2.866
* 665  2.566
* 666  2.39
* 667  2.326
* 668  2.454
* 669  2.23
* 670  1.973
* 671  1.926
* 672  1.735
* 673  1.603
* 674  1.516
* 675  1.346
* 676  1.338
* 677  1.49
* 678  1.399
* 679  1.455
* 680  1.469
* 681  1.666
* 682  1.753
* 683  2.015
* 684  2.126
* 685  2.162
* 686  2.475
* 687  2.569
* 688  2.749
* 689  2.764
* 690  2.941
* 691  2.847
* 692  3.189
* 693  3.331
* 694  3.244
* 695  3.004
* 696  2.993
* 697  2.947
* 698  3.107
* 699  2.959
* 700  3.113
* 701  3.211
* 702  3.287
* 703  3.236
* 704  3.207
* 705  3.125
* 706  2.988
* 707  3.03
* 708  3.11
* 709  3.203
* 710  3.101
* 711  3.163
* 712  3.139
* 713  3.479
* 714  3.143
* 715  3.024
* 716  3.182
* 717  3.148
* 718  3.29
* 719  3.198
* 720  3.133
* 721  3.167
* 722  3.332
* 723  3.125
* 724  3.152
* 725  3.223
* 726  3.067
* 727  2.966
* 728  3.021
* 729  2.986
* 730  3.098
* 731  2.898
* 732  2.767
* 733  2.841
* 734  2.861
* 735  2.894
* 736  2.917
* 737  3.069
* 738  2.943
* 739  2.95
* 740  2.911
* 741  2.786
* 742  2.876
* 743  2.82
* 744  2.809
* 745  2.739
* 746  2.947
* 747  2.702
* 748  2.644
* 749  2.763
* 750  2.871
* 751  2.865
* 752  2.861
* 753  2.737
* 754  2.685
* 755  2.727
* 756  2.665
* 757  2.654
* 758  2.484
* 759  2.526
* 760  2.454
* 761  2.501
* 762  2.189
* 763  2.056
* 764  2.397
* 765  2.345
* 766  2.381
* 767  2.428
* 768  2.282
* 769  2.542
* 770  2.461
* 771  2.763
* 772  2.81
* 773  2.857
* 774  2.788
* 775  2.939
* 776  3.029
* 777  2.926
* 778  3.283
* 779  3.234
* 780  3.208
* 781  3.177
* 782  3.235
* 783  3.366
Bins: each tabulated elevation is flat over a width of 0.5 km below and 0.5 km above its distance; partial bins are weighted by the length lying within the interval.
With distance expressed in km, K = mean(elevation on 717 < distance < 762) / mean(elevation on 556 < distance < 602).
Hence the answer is 0.75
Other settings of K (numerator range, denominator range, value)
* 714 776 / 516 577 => 0.77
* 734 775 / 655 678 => 1.15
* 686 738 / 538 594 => 0.81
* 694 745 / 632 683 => 1.12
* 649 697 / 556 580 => 0.64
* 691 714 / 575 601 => 0.81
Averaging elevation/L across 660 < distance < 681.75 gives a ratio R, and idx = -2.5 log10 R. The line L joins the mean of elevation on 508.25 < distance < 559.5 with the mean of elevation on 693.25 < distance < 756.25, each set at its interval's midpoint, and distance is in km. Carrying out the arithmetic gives 0.47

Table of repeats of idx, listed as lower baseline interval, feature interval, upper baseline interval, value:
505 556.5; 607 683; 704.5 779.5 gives 0.087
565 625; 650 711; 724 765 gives 0.199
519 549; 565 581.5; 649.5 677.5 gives -0.228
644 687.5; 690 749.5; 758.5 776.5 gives -0.203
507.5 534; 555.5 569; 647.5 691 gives -0.214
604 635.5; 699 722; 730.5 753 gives -0.066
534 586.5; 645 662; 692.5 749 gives 0.058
